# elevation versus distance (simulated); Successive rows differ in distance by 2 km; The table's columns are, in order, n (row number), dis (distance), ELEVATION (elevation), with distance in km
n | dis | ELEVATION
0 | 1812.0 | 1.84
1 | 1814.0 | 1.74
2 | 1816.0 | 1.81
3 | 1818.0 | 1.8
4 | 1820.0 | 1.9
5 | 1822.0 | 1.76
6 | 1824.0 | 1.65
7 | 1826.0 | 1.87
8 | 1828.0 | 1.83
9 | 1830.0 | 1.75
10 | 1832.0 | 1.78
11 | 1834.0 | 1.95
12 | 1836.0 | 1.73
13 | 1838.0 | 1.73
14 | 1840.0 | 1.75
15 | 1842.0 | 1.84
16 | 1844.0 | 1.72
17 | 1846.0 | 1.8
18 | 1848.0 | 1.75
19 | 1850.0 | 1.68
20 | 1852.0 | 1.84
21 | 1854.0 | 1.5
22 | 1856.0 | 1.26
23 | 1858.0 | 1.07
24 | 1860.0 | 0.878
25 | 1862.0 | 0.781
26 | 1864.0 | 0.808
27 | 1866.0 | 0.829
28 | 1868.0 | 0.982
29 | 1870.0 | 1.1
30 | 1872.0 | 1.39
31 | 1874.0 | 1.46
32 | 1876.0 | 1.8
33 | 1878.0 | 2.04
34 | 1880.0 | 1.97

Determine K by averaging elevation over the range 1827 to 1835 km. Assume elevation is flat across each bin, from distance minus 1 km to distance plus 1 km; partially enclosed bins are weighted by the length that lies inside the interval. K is 1.83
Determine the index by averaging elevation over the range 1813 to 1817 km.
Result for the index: 1.77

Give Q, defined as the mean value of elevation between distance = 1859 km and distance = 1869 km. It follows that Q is 0.856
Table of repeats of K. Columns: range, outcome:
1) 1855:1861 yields 1.07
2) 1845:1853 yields 1.77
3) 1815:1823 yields 1.82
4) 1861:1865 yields 0.794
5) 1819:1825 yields 1.77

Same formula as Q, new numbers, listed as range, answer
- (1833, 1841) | 1.79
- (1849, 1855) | 1.67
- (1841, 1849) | 1.78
